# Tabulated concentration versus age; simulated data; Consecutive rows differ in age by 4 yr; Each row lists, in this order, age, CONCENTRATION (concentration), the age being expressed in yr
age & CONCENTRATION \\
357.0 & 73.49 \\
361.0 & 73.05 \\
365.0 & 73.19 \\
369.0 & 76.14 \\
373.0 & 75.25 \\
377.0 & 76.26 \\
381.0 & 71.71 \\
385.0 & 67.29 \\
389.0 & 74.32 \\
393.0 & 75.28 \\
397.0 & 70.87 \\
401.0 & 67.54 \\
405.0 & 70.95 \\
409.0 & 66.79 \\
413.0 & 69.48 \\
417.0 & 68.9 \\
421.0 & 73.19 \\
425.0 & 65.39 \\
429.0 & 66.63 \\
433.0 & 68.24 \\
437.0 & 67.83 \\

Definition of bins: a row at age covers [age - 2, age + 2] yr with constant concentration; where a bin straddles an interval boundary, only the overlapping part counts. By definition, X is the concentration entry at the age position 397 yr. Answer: 70.87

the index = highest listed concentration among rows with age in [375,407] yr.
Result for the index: 76.26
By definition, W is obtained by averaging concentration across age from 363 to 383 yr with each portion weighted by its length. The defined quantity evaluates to 74.5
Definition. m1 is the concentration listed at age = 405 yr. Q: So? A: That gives 70.95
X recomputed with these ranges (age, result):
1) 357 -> 73.49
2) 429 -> 66.63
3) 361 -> 73.05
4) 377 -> 76.26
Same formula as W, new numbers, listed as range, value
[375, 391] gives 72.4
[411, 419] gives 69.2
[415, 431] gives 68.5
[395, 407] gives 69.8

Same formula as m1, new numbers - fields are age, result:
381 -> 71.71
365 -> 73.19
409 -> 66.79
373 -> 75.25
